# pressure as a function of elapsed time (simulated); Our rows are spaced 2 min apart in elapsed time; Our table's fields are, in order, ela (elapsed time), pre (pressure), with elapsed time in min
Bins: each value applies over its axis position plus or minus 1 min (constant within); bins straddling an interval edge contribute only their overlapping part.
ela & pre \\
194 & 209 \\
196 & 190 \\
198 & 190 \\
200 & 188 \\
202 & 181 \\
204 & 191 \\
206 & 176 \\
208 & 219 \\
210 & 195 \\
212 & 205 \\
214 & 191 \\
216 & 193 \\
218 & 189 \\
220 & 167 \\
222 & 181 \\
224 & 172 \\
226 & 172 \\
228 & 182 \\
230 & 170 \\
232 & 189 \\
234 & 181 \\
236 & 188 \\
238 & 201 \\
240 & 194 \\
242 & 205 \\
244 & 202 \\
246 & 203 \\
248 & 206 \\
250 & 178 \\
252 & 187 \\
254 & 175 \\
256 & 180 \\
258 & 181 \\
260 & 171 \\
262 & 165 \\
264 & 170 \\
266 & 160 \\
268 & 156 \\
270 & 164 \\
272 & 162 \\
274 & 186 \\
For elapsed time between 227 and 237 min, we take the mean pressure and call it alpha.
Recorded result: 182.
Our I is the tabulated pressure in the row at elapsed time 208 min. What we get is 219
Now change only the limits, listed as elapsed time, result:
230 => 170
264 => 170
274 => 186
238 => 201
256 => 180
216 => 193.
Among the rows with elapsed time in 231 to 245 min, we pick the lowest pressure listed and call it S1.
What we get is 181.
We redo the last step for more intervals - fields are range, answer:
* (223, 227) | 172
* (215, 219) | 189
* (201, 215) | 176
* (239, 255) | 175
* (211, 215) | 191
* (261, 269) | 156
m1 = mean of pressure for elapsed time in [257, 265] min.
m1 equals 172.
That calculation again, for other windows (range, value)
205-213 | 199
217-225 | 177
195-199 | 190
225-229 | 177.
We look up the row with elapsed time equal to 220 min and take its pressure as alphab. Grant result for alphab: 167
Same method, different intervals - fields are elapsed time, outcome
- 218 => 189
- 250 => 178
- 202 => 181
